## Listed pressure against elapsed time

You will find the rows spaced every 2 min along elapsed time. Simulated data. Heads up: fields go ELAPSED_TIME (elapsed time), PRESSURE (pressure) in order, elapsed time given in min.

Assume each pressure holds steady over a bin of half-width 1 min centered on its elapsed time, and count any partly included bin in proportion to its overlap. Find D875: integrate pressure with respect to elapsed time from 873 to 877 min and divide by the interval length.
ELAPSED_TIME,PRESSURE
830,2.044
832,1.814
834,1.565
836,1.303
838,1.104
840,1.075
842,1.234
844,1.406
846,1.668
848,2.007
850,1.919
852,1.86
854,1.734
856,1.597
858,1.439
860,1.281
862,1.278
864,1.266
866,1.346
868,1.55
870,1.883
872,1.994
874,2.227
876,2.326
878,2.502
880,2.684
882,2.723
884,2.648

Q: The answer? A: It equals 2.28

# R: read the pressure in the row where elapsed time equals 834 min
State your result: 1.565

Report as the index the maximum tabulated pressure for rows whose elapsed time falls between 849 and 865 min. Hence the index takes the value 1.919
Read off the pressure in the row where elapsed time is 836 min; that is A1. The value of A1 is 1.303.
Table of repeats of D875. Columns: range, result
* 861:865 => 1.27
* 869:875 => 2.03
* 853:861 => 1.51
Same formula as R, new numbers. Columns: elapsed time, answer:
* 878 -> 2.502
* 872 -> 1.994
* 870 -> 1.883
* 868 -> 1.55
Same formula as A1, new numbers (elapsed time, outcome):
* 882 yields 2.723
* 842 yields 1.234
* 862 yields 1.278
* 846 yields 1.668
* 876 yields 2.326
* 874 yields 2.227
